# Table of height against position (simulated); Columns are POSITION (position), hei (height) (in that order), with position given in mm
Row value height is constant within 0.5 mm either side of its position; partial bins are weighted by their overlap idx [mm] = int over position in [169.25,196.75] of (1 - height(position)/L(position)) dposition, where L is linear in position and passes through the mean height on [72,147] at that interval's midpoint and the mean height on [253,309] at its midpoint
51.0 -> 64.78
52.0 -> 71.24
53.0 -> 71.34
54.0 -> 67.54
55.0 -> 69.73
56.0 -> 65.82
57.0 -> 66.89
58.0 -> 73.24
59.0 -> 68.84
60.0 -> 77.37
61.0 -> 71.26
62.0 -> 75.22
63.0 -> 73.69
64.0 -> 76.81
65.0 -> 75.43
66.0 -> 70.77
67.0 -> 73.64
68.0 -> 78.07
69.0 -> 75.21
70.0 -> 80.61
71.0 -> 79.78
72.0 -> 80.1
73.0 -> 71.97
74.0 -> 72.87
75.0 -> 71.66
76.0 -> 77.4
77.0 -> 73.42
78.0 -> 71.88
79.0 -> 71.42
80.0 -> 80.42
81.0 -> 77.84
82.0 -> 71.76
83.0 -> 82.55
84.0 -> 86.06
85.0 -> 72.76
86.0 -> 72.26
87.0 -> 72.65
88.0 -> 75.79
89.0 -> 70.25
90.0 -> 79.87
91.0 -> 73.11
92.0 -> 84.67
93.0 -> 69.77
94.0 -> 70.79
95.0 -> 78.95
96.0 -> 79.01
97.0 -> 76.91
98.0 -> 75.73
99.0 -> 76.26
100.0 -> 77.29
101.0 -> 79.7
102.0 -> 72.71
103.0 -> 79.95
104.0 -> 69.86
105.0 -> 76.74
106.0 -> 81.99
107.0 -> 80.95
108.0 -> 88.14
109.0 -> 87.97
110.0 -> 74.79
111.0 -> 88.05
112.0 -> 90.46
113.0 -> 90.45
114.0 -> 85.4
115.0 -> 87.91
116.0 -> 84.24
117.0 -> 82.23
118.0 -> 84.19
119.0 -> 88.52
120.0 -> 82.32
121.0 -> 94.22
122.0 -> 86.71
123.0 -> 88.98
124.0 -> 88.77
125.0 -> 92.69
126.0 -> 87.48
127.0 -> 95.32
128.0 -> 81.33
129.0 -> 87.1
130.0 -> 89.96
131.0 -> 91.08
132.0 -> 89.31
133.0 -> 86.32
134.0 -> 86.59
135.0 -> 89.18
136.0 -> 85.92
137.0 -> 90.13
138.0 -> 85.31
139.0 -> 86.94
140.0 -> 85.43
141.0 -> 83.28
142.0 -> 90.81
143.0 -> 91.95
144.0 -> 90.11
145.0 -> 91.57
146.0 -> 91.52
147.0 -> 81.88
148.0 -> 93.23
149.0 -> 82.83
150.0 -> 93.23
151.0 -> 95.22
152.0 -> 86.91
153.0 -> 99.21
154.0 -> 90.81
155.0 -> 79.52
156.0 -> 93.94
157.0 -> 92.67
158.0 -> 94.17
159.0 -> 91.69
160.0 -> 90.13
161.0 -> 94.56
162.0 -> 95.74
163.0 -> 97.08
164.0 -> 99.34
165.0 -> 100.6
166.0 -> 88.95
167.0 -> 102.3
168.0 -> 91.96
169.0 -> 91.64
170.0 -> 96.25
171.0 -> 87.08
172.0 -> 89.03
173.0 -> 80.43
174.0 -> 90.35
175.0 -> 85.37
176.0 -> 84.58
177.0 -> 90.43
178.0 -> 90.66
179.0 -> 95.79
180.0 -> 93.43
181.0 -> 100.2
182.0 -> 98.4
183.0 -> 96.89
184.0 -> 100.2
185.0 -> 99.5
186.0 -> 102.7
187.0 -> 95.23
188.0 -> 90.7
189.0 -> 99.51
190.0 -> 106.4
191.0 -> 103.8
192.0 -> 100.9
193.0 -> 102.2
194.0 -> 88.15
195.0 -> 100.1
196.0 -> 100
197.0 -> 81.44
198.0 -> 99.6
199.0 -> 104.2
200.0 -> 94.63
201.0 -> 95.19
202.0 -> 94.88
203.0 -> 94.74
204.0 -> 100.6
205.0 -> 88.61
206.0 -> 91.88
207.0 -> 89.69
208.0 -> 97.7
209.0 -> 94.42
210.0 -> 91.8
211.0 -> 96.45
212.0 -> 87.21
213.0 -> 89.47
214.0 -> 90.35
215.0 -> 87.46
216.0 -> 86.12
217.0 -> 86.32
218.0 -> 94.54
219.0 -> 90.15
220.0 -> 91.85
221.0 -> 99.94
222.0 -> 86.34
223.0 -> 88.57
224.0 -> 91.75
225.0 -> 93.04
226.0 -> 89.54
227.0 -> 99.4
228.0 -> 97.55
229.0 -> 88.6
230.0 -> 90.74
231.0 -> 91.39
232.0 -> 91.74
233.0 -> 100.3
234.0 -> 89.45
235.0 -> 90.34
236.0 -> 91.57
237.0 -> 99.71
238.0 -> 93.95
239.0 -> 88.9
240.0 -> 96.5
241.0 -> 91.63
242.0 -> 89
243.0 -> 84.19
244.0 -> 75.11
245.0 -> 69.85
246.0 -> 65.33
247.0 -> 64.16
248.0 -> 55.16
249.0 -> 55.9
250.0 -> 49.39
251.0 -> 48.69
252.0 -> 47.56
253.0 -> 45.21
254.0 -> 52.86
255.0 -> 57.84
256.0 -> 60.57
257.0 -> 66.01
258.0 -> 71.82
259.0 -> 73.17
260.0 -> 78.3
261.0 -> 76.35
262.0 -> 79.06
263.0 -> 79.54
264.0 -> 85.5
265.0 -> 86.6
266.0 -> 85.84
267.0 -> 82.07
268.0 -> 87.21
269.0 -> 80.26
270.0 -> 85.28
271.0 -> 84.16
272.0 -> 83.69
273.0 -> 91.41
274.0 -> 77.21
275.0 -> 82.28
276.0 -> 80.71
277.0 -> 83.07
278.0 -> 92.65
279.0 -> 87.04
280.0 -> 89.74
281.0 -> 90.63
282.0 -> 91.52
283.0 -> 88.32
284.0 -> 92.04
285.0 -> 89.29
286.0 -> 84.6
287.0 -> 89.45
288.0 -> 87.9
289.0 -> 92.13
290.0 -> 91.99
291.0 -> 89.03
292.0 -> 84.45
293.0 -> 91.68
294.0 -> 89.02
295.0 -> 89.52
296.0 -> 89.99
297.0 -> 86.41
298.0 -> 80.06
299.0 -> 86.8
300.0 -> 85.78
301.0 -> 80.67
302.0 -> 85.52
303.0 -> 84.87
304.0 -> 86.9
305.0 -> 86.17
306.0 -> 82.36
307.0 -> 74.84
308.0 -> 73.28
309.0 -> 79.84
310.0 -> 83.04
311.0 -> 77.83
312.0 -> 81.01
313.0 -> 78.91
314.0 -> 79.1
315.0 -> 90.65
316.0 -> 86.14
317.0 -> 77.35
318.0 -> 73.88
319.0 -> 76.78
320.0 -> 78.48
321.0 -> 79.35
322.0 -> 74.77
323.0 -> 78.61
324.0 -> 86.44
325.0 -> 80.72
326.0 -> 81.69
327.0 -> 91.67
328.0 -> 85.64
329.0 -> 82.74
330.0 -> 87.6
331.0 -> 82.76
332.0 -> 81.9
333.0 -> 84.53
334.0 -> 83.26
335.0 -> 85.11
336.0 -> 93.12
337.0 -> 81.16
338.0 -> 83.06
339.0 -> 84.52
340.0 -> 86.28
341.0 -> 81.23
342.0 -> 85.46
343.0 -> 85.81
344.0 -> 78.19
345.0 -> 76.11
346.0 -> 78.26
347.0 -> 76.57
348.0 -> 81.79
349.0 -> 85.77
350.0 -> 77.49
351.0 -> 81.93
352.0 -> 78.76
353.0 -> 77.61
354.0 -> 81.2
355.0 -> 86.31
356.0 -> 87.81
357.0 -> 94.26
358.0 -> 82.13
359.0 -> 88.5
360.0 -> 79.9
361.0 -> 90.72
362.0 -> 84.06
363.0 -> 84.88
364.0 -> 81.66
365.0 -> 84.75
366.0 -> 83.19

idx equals -4.2 mm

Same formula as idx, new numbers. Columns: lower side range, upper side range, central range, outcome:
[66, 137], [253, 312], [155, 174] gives -2.6 mm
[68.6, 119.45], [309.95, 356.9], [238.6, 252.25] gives 1.8 mm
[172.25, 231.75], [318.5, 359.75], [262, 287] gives 0.6 mm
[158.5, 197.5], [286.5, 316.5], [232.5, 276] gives 5.8 mm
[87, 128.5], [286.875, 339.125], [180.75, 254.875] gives -5.0 mm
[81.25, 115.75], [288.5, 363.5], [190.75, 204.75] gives -2.8 mm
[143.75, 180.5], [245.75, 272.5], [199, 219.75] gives -2.9 mm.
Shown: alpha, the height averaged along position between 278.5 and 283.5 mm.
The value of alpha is 89.4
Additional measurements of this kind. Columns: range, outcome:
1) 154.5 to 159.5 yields 90.4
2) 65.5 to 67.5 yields 72.2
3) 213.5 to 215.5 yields 88.9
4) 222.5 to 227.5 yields 92.5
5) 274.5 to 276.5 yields 81.5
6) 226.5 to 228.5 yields 98.5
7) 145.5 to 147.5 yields 86.7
